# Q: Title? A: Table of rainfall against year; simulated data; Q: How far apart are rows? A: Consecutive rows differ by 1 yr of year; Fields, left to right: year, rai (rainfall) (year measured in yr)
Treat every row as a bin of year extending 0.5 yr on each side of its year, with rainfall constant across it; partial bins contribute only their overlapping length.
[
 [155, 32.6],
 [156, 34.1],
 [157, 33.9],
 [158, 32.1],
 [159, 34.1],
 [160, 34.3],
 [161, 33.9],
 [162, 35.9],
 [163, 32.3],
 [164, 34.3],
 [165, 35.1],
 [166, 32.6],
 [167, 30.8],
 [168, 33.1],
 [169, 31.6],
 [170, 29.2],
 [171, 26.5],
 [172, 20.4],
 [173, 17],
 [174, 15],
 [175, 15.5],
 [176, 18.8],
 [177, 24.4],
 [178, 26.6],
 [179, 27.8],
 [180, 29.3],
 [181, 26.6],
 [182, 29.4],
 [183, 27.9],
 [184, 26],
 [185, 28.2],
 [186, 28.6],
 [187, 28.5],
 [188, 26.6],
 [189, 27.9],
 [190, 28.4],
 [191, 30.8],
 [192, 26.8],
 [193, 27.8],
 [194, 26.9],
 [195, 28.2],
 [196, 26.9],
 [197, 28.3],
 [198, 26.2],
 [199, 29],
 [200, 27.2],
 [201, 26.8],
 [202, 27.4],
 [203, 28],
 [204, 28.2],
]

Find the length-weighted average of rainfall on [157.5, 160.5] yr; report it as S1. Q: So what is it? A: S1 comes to 33.5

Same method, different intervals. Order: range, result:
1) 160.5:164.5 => 34.1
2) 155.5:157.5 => 34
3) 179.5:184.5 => 27.8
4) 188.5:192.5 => 28.5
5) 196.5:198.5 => 27.2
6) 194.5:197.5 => 27.8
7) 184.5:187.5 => 28.4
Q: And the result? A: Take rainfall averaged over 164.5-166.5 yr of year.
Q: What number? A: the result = 33.9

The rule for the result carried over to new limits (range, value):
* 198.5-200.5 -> 28.1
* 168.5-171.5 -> 29.1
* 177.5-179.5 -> 27.2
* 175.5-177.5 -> 21.6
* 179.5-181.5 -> 28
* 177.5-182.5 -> 27.9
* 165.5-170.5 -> 31.5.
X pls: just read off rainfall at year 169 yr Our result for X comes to 31.6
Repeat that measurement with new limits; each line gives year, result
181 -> 26.6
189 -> 27.9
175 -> 15.5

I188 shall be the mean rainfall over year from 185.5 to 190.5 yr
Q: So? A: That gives 28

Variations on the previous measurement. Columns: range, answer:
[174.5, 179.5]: 22.6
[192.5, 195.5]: 27.6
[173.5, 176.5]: 16.4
